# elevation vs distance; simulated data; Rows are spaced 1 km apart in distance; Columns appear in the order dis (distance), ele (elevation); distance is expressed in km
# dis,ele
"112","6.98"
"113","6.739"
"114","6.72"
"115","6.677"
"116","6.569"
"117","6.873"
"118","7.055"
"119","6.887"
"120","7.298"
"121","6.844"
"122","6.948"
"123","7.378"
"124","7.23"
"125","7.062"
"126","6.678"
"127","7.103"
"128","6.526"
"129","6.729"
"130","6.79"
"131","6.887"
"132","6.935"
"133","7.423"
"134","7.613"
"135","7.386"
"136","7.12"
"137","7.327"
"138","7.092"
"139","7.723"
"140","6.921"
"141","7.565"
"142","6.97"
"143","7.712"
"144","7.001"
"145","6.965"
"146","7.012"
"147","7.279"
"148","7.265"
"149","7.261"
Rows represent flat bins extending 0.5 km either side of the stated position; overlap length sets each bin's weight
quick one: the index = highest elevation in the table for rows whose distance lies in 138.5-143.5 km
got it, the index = 7.723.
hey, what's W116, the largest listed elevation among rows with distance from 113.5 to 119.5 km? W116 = 7.055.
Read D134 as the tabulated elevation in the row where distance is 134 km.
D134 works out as 7.613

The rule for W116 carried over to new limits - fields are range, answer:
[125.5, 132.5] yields 7.103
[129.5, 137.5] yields 7.613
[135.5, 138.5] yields 7.327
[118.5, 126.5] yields 7.378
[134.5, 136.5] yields 7.386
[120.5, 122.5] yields 6.948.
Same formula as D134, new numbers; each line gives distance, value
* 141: 7.565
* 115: 6.677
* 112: 6.98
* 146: 7.012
